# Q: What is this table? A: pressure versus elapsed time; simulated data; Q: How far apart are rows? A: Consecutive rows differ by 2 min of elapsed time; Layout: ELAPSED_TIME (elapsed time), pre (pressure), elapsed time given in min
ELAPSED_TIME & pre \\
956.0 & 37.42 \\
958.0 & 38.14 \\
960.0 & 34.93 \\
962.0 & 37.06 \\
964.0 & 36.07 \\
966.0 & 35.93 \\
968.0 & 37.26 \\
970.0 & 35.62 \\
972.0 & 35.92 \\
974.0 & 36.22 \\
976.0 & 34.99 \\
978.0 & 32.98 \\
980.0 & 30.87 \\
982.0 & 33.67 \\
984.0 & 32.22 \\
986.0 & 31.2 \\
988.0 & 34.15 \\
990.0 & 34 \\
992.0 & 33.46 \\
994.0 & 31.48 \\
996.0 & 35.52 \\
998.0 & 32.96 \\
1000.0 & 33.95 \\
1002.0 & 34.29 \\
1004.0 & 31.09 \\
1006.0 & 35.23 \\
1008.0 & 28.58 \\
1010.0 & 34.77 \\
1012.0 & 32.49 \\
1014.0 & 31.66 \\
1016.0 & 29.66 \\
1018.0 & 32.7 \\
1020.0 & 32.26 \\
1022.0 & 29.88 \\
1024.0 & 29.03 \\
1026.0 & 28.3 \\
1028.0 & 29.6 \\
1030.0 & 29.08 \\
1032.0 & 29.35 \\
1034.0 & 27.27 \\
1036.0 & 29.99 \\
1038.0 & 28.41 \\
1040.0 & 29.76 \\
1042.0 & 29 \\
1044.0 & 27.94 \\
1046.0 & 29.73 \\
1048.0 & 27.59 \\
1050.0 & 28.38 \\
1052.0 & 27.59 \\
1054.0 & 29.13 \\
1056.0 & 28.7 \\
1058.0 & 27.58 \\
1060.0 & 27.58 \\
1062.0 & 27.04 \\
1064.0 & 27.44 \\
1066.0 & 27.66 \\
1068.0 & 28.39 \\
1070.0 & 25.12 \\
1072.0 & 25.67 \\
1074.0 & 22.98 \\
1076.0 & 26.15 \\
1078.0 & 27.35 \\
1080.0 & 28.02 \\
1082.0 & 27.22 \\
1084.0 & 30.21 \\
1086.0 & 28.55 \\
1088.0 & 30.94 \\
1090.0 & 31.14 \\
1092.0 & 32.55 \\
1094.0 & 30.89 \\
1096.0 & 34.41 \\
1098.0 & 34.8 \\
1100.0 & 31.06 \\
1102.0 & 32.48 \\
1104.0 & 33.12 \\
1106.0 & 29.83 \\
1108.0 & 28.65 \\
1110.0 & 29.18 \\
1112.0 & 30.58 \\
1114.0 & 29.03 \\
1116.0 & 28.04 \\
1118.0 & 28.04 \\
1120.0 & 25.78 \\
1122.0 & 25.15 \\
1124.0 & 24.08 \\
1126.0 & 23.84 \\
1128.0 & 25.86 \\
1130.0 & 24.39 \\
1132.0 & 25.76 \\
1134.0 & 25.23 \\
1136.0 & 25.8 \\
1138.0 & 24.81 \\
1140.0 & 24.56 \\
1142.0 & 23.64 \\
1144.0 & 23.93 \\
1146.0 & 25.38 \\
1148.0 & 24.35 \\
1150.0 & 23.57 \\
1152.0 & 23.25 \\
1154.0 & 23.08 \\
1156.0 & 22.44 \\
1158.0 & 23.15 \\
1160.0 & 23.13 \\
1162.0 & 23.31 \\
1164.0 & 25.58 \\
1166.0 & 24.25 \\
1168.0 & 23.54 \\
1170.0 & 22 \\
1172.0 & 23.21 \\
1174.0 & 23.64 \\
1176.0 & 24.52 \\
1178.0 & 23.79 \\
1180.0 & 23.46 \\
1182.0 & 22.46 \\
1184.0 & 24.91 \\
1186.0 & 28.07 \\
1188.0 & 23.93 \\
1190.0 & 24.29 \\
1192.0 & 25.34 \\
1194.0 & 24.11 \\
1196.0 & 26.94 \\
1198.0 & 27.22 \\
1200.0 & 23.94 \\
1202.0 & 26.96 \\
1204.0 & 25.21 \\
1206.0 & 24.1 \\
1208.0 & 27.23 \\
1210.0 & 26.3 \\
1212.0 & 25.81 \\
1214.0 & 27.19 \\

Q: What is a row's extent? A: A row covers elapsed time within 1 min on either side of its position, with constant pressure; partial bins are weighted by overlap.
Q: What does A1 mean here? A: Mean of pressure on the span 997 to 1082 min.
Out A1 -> 29.2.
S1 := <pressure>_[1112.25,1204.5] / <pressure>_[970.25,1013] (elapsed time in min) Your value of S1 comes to 0.74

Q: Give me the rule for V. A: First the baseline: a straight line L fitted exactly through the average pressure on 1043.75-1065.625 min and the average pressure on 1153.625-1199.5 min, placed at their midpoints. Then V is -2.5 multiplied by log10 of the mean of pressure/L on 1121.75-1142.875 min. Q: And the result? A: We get 0.03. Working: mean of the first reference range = 28.1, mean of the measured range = 24.8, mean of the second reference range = 24.2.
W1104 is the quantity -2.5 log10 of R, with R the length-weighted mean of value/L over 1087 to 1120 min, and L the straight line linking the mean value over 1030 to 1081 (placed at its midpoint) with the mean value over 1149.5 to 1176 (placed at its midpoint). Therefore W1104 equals -0.19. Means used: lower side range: 27.8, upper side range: 23.4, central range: 30.8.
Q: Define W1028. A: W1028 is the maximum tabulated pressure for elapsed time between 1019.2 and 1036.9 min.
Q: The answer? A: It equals 32.26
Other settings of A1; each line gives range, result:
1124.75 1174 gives 24.1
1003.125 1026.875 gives 31.3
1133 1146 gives 24.7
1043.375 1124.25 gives 28.7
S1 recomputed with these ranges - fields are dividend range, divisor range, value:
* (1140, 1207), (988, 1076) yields 0.81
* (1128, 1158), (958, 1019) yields 0.72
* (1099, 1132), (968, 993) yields 0.83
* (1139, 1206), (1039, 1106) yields 0.84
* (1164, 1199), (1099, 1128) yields 0.86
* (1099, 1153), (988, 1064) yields 0.88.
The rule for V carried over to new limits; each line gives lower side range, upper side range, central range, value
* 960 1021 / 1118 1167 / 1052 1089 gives 0.05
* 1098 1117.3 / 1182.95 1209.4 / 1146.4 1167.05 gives 0.17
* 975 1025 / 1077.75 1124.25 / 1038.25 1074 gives 0.12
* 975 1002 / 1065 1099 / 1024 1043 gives 0.08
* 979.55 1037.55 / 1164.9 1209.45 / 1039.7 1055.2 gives 0.06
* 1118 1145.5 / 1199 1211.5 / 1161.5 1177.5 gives 0.07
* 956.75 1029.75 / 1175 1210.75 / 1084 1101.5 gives -0.09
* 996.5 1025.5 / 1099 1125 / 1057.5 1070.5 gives 0.11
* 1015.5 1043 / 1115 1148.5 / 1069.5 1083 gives 0.06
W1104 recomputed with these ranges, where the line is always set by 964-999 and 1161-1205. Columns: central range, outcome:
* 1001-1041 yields 0.05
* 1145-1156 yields 0.10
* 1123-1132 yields 0.11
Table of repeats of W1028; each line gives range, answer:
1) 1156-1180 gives 25.58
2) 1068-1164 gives 34.8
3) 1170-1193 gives 28.07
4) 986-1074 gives 35.52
